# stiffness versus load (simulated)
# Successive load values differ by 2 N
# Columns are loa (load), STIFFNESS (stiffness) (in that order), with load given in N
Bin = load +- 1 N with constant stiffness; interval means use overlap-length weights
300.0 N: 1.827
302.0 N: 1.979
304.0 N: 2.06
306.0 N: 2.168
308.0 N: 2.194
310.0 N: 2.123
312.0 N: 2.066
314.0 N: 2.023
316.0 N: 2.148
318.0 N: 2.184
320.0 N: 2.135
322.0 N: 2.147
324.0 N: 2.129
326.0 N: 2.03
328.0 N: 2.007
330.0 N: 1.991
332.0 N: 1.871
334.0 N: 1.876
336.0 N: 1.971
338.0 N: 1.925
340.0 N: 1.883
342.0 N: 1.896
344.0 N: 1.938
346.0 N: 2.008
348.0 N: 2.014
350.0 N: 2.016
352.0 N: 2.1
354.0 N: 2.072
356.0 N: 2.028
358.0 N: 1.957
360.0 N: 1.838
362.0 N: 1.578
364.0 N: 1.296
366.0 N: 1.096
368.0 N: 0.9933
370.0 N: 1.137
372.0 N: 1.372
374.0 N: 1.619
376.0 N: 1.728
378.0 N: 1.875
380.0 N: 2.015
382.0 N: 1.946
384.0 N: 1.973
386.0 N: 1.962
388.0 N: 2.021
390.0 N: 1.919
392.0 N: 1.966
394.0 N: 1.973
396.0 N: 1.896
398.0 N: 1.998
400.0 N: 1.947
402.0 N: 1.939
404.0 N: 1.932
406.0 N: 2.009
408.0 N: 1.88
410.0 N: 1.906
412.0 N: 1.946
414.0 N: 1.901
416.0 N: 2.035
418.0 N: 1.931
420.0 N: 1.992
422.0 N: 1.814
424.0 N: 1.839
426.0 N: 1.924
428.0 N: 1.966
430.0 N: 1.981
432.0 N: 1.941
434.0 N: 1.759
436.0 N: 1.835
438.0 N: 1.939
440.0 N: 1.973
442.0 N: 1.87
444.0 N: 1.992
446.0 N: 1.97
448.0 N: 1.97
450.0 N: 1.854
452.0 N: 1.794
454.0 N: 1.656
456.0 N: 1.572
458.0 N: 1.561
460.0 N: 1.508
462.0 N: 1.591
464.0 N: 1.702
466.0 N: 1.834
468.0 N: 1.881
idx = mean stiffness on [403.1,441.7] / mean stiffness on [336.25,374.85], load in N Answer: 1.11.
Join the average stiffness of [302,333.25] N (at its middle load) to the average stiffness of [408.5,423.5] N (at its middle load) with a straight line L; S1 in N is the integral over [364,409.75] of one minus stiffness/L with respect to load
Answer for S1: 4.6 N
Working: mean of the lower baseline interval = 2.08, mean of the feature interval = 1.77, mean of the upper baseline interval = 1.93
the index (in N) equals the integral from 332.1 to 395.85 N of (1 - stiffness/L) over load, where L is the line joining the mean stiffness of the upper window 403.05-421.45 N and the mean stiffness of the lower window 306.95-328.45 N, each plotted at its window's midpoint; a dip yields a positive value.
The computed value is 6.9 N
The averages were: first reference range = 2.11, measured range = 1.81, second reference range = 1.94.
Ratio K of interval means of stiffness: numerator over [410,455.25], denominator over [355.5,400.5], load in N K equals 1.09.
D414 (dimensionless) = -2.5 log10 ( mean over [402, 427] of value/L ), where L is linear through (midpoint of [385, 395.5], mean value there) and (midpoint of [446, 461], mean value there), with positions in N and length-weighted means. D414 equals -0.03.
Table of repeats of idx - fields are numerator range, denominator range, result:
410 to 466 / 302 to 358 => 0.91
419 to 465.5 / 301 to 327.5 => 0.87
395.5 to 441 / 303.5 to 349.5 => 0.95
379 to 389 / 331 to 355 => 1.01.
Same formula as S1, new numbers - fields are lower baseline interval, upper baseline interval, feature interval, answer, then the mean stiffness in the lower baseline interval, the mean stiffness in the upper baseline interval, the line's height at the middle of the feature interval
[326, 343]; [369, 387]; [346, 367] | 0.3 N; 1.93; 1.74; 1.83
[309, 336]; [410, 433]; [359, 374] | 4.9 N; 2.05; 1.93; 2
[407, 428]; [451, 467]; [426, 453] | -2.0 N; 1.92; 1.65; 1.78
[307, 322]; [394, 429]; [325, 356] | 1.5 N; 2.13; 1.93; 2.07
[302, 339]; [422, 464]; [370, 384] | 1.6 N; 2.06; 1.82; 1.95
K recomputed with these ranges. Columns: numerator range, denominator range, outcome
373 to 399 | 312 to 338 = 0.94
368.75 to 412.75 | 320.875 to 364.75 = 0.96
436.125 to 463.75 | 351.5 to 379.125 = 1.11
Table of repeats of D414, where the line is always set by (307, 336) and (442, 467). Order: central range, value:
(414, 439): -0.054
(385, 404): -0.035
